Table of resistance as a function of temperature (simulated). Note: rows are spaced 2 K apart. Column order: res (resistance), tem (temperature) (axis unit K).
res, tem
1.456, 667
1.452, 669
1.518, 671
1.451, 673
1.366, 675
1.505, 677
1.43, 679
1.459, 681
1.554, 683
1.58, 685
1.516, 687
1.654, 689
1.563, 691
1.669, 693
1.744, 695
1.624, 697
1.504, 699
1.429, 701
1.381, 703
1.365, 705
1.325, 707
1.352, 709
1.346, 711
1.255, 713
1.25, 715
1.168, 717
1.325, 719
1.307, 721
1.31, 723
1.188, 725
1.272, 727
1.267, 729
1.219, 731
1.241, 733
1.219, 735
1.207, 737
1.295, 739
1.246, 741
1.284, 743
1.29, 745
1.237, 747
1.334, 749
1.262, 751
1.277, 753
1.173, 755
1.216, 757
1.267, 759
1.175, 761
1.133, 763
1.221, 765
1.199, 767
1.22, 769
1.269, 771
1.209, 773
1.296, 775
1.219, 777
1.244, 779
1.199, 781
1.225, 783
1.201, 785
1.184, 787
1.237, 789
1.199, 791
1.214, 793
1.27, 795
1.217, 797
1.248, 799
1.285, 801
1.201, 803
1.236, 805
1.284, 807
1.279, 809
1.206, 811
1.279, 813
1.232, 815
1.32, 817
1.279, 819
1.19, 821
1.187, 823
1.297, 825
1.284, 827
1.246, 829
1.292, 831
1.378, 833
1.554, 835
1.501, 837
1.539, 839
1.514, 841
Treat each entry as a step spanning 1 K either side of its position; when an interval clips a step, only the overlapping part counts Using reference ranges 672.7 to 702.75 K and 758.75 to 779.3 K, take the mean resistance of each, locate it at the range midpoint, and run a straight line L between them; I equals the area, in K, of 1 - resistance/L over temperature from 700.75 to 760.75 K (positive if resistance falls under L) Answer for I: 4.1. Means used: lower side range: 1.53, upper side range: 1.22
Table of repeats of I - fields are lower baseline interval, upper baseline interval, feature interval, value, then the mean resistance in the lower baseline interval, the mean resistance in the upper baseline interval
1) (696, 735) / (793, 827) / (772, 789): 0.7 K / 1.32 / 1.25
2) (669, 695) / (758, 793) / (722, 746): 1.8 K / 1.53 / 1.22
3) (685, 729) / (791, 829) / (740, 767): 2.0 K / 1.41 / 1.25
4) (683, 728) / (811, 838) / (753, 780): 2.8 K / 1.42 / 1.31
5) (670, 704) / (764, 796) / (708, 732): 2.5 K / 1.53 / 1.23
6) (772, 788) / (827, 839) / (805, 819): 0.7 K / 1.22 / 1.4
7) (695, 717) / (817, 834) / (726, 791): 5.0 K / 1.39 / 1.27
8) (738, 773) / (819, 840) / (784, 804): 1.1 K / 1.24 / 1.34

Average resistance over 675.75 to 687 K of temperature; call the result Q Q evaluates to 1.5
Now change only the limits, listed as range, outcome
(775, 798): 1.22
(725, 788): 1.23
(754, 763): 1.2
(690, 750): 1.34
